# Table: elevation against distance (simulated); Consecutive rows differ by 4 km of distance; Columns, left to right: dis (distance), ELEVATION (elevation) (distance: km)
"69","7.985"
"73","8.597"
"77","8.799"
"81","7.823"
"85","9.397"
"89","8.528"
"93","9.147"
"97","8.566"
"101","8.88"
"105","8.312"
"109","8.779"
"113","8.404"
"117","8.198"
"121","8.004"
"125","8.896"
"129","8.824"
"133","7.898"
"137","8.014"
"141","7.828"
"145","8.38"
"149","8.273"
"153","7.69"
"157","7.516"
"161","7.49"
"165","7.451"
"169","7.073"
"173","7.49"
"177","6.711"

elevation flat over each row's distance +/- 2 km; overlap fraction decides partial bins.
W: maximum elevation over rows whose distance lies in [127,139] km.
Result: 8.824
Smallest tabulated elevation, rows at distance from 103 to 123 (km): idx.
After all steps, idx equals 8.004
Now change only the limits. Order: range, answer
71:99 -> 7.823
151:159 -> 7.516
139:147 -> 7.828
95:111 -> 8.312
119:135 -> 7.898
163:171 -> 7.073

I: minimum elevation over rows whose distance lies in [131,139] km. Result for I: 7.898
